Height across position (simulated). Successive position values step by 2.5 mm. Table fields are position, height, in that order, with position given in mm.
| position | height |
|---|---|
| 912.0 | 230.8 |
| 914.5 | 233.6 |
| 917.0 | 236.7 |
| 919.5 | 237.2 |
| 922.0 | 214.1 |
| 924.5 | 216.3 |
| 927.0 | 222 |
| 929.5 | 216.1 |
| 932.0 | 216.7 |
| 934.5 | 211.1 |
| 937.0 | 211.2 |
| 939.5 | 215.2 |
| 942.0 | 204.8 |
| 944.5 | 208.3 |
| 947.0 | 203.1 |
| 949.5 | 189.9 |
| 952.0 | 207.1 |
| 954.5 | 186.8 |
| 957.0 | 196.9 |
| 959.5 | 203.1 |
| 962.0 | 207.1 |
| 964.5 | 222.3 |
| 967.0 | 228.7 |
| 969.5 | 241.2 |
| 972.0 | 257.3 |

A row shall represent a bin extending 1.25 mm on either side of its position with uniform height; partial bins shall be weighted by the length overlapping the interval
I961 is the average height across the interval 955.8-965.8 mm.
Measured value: 208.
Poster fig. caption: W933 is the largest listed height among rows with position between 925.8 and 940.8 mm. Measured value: 222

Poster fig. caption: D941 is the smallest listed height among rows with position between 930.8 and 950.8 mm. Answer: 189.9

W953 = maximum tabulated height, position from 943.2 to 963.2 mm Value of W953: 208.3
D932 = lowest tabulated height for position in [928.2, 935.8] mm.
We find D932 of 211.1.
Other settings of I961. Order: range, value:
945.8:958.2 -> 197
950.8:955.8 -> 197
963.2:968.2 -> 225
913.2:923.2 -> 230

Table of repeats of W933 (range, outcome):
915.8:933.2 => 237.2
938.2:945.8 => 215.2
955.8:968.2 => 228.7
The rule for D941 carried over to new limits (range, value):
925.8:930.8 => 216.1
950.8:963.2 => 186.8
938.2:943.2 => 204.8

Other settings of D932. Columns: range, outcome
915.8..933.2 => 214.1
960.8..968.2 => 207.1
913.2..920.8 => 233.6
